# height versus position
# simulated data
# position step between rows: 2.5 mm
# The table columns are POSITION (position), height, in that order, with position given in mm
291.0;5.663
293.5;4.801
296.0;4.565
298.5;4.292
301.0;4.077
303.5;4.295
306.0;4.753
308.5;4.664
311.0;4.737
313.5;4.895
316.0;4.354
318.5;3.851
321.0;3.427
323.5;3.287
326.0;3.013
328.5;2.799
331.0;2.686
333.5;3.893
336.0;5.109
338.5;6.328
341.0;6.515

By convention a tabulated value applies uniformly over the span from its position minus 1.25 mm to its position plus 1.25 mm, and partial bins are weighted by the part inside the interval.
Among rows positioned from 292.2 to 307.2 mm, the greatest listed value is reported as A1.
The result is 4.801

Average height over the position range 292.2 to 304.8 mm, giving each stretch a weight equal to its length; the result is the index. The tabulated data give 4.41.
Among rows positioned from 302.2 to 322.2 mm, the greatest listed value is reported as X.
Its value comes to 4.895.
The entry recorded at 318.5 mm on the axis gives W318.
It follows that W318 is 3.851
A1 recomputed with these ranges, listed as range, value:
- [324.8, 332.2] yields 3.013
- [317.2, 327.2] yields 3.851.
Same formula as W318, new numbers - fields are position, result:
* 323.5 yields 3.287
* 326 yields 3.013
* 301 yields 4.077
